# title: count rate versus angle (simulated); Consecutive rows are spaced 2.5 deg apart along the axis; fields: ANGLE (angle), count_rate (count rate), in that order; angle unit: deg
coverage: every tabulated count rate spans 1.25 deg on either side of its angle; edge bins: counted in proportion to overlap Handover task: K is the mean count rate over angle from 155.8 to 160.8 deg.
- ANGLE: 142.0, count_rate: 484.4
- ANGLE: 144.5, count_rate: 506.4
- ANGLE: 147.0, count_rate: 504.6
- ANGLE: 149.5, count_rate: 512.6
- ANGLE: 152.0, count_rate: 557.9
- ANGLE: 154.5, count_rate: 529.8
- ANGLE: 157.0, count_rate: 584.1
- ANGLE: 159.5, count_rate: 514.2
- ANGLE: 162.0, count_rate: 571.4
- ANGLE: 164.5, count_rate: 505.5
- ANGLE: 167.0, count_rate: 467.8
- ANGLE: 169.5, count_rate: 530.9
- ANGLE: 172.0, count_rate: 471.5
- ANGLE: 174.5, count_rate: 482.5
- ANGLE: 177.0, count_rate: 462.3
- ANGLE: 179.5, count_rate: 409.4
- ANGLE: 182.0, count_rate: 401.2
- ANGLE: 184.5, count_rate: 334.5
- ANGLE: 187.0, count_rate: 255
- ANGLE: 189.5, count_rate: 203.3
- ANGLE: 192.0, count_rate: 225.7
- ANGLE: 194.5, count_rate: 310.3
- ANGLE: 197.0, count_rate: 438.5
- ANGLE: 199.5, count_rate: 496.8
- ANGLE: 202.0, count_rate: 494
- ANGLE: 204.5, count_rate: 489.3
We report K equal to 549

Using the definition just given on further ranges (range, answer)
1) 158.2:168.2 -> 515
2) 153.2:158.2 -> 557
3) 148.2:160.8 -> 540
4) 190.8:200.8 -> 369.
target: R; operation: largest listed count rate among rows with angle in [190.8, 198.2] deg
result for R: 438.5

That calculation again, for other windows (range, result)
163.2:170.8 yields 530.9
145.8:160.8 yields 584.1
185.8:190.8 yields 255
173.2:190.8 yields 482.5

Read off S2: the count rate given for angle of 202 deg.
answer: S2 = 494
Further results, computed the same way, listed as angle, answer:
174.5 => 482.5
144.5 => 506.4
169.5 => 530.9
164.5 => 505.5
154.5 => 529.8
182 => 401.2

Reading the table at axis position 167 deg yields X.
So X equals 467.8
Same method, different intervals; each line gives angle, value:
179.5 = 409.4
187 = 255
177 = 462.3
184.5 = 334.5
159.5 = 514.2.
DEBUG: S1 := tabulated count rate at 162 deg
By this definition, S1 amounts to 571.4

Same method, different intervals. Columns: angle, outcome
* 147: 504.6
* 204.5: 489.3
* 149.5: 512.6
